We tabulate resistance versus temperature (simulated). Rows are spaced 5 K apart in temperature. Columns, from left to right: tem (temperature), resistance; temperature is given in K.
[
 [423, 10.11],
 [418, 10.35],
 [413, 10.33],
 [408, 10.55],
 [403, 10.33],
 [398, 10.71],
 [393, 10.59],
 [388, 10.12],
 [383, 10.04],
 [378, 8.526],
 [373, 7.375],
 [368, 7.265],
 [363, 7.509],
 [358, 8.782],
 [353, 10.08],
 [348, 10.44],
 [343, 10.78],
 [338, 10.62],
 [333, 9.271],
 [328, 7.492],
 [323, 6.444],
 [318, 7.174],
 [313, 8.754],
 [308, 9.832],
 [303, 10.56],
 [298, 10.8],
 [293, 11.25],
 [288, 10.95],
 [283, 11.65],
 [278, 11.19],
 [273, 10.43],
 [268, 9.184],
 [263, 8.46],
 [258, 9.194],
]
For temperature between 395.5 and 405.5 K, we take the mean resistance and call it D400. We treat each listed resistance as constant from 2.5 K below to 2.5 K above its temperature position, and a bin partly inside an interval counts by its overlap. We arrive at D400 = 10.5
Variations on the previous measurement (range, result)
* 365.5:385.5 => 8.3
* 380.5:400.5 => 10.4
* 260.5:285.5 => 10.2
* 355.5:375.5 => 7.73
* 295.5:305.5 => 10.7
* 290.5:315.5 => 10.2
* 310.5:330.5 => 7.47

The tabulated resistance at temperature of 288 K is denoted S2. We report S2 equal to 10.95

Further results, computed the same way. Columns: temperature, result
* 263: 8.46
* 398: 10.71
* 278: 11.19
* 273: 10.43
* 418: 10.35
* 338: 10.62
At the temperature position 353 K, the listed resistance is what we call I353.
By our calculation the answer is 10.08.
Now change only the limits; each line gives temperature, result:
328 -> 7.492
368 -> 7.265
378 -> 8.526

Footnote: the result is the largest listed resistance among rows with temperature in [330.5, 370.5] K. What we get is 10.78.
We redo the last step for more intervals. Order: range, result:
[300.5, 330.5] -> 10.56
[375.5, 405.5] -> 10.71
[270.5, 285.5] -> 11.65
